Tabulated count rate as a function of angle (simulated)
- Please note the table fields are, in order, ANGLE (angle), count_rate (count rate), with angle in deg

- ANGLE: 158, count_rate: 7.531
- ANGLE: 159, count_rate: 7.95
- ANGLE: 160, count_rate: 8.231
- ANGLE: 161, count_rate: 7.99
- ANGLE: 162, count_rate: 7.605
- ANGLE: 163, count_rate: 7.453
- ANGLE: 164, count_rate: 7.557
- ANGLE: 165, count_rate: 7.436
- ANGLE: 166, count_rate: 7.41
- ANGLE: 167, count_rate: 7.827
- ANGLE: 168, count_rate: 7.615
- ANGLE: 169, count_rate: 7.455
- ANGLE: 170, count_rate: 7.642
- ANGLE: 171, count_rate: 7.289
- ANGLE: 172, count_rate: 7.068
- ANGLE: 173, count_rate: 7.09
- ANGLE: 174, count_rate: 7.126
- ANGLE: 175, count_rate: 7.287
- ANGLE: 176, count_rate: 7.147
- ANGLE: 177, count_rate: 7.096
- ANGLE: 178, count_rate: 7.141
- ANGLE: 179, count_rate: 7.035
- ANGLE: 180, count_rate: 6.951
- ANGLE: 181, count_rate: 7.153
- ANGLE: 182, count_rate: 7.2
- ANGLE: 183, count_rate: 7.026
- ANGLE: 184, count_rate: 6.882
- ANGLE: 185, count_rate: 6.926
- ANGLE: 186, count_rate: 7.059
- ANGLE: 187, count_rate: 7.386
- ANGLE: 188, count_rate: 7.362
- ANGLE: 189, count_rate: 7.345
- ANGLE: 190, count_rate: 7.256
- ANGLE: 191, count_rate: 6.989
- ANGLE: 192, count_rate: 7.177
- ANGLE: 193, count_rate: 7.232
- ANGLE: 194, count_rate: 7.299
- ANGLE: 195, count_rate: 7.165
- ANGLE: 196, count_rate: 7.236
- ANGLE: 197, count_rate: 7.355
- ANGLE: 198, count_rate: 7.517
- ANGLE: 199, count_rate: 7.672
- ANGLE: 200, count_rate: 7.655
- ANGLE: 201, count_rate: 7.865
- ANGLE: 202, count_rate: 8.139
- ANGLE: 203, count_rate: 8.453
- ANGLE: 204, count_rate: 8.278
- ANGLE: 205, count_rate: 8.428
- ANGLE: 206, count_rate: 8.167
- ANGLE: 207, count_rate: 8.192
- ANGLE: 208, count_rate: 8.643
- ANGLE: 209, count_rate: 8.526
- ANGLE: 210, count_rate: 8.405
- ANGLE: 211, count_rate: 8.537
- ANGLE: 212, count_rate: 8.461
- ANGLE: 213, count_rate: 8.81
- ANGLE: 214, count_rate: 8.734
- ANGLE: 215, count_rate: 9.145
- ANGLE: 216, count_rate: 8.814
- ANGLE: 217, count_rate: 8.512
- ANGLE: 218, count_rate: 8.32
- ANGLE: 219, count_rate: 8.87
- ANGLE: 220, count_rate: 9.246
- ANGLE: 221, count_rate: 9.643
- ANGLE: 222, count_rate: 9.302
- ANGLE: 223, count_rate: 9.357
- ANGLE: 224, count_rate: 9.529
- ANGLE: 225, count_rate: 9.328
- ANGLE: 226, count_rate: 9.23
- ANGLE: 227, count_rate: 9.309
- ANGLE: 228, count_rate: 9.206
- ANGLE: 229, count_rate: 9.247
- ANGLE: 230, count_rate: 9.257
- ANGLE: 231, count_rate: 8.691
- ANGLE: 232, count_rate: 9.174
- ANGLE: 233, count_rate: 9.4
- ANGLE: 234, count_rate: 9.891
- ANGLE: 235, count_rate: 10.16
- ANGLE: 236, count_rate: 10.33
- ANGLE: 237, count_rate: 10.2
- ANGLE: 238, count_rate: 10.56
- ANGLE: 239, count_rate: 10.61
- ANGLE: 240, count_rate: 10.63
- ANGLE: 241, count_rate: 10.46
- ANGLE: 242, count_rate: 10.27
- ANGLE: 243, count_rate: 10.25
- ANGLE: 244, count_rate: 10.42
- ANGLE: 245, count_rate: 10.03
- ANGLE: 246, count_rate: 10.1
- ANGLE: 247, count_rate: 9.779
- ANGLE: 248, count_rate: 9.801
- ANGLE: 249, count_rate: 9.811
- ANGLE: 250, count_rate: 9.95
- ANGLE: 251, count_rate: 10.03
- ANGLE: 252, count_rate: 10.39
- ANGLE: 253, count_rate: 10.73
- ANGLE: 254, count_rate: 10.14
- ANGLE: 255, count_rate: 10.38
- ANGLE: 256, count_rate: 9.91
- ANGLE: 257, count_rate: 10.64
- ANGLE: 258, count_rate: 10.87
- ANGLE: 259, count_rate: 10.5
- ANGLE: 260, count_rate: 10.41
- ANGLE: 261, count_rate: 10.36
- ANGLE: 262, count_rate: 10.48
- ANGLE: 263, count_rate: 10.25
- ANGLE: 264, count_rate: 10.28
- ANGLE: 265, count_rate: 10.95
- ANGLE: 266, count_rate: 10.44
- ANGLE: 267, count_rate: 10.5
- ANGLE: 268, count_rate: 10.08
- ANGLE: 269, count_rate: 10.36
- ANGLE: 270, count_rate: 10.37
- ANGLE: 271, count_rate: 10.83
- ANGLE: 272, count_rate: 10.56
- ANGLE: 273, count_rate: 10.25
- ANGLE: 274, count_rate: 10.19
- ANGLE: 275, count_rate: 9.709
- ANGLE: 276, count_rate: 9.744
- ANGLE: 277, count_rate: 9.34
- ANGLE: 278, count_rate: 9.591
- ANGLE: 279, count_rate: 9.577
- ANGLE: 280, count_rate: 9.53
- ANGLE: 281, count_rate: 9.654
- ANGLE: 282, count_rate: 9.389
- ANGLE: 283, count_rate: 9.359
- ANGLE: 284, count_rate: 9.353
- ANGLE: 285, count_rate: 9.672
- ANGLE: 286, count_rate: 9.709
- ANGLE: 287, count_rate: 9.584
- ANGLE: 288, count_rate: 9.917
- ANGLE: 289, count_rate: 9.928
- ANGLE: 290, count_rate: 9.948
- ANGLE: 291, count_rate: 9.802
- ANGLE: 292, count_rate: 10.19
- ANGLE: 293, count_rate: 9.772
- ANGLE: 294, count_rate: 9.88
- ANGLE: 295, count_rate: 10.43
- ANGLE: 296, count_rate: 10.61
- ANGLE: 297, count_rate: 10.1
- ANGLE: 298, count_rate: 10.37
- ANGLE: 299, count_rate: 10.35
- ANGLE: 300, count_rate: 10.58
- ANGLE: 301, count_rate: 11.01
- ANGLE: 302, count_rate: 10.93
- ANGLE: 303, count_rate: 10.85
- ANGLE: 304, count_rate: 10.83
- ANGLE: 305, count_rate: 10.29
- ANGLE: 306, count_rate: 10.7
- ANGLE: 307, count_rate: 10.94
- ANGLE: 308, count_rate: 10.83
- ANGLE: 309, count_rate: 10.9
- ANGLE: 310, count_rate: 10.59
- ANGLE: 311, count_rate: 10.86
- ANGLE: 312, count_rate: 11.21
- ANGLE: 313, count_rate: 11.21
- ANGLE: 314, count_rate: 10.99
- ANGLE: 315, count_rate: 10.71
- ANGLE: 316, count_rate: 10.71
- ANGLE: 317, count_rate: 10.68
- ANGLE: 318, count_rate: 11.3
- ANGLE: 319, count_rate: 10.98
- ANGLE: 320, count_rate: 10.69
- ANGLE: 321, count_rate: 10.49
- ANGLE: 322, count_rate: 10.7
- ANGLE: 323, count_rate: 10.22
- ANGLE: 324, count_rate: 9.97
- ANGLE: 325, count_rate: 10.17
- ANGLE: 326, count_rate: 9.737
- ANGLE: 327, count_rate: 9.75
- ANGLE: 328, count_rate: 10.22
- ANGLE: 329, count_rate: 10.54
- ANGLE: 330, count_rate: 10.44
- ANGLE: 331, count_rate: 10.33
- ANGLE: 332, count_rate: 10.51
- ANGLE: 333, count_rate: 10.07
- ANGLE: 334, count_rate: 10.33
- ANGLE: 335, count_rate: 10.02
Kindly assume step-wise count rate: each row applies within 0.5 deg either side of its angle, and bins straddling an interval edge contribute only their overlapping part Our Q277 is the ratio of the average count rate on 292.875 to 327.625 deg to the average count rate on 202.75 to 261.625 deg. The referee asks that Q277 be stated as 1.11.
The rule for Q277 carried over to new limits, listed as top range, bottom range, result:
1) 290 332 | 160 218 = 1.37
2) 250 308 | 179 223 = 1.28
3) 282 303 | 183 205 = 1.35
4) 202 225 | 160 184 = 1.19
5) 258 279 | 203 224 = 1.17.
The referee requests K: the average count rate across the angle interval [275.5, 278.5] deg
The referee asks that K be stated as 9.56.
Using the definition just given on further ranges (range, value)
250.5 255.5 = 10.3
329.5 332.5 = 10.4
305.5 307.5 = 10.8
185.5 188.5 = 7.27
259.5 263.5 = 10.4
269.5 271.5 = 10.6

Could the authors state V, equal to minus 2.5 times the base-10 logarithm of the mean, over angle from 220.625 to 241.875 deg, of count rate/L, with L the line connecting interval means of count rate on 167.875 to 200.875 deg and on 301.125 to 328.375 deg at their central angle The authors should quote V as -0.15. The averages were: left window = 7.24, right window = 10.7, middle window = 9.7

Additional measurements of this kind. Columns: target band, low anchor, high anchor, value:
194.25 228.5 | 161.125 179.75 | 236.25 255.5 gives 0.05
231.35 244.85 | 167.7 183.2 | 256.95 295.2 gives -0.13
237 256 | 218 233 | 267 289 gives -0.08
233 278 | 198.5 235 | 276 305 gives -0.09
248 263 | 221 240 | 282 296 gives -0.06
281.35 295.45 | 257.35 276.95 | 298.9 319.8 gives 0.09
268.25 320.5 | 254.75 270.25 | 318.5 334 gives 0.01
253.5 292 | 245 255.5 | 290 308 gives 0.02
